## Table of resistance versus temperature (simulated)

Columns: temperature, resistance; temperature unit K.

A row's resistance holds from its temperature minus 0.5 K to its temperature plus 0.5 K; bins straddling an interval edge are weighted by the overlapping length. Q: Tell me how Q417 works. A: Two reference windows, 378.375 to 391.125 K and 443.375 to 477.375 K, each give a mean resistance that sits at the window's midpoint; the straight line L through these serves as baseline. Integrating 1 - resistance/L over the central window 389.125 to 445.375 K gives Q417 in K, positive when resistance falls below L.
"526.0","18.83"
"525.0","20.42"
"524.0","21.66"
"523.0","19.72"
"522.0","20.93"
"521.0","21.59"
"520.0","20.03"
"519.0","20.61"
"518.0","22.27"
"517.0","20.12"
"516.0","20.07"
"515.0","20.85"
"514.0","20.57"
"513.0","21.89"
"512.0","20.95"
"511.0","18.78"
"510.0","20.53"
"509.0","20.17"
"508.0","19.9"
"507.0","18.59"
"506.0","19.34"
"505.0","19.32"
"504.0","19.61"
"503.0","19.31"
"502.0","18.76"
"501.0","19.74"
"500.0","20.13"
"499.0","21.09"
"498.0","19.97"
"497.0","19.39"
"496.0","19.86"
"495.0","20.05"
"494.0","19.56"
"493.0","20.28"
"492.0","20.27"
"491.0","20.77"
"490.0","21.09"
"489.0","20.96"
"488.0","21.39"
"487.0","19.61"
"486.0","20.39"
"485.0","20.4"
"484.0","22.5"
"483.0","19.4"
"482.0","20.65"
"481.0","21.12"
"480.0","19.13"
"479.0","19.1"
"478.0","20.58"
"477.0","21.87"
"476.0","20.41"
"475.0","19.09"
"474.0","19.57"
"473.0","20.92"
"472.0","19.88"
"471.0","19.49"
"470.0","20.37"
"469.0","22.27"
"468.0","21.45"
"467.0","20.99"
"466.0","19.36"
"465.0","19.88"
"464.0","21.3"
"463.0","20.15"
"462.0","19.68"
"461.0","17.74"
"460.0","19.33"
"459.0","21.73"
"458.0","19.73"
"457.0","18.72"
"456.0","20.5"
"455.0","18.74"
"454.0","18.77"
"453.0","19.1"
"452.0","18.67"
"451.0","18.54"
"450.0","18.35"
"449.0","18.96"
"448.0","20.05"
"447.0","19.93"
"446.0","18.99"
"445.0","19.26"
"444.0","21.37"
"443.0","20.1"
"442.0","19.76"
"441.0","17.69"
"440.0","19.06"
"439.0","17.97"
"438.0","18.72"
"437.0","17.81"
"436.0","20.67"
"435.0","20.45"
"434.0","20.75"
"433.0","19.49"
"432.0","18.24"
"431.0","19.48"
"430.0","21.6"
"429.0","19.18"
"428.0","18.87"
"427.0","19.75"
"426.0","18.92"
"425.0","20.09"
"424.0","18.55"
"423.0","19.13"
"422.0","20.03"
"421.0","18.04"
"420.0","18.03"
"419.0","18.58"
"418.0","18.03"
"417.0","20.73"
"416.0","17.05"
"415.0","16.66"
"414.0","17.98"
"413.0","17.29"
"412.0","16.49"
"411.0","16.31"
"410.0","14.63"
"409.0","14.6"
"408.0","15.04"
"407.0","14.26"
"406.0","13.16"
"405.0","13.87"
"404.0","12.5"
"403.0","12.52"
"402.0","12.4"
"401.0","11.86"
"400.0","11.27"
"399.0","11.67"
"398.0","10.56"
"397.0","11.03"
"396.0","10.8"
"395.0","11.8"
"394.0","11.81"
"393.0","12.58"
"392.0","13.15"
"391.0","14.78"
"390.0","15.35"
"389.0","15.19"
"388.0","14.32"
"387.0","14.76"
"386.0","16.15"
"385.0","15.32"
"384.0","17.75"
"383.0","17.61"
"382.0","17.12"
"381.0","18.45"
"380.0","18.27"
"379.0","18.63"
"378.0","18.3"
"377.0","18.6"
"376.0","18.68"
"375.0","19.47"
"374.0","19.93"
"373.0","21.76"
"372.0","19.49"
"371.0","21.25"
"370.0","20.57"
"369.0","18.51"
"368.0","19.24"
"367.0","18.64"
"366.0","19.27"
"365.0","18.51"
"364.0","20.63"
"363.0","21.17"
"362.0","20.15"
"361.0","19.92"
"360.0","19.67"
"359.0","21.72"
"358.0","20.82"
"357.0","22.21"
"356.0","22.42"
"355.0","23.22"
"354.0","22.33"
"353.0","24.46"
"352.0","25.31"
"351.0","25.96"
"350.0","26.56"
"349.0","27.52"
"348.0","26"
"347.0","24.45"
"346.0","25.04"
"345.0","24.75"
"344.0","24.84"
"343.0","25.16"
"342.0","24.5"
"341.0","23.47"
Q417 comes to 4.4 K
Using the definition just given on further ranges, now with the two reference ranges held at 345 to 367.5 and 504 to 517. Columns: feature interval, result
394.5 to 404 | 4.5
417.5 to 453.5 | 3.5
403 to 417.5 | 4.0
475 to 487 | 0.1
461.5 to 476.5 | 0.3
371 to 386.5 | 2.6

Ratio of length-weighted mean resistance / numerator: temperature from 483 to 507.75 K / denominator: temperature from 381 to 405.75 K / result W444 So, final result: 1.47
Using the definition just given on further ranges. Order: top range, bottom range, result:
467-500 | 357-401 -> 1.19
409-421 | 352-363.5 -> 0.80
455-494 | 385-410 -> 1.54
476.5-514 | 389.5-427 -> 1.32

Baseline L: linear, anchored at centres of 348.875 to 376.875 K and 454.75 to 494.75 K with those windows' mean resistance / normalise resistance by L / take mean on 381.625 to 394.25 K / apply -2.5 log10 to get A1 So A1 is 0.36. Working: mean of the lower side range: 21.3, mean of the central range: 15.1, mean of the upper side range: 20.3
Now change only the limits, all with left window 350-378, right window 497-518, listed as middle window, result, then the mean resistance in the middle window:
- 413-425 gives 0.12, 18.5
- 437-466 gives 0.06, 19.4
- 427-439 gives 0.05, 19.5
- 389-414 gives 0.47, 13.5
